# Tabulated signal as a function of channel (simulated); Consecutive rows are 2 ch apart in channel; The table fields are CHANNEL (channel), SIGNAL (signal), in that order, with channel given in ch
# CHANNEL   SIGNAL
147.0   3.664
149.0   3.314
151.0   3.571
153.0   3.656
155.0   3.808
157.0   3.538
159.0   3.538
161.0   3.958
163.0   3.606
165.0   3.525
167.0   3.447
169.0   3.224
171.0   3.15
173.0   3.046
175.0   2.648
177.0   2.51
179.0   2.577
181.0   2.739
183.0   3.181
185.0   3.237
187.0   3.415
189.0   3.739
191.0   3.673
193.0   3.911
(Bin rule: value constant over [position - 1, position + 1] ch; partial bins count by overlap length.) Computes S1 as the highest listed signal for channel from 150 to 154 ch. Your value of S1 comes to 3.656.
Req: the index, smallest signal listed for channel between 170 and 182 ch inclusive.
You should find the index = 2.51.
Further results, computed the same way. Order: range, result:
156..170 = 3.224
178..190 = 2.577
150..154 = 3.571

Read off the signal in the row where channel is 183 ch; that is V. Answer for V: 3.181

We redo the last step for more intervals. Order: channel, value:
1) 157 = 3.538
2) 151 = 3.571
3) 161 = 3.958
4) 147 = 3.664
